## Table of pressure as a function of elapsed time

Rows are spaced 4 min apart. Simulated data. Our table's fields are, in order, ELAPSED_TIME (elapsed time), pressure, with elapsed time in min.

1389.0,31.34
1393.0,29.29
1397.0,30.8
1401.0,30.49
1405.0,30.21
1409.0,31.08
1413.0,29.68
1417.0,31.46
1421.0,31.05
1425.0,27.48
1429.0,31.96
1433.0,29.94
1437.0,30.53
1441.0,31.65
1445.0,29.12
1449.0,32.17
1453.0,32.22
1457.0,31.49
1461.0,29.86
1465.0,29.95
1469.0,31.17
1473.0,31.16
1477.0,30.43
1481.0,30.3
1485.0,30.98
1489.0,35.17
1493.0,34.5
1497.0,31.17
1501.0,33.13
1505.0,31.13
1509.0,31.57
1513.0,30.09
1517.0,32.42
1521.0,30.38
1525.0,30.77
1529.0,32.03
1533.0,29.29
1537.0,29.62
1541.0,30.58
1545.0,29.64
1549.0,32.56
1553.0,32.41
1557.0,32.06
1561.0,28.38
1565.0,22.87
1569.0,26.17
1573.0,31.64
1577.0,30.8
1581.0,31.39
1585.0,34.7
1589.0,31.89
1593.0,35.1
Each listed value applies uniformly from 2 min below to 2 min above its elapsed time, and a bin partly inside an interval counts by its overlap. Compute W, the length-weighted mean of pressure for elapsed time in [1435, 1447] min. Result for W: 30.4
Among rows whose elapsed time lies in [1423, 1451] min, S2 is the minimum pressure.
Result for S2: 27.48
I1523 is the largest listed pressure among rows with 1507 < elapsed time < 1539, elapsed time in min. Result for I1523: 32.42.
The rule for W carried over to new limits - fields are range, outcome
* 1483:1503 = 33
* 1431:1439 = 30.2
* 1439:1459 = 31.3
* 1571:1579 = 31.2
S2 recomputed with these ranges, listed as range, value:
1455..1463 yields 29.86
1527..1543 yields 29.29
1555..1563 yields 28.38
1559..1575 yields 22.87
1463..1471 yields 29.95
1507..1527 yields 30.09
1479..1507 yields 30.3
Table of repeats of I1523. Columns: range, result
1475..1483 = 30.43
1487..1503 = 35.17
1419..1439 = 31.96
